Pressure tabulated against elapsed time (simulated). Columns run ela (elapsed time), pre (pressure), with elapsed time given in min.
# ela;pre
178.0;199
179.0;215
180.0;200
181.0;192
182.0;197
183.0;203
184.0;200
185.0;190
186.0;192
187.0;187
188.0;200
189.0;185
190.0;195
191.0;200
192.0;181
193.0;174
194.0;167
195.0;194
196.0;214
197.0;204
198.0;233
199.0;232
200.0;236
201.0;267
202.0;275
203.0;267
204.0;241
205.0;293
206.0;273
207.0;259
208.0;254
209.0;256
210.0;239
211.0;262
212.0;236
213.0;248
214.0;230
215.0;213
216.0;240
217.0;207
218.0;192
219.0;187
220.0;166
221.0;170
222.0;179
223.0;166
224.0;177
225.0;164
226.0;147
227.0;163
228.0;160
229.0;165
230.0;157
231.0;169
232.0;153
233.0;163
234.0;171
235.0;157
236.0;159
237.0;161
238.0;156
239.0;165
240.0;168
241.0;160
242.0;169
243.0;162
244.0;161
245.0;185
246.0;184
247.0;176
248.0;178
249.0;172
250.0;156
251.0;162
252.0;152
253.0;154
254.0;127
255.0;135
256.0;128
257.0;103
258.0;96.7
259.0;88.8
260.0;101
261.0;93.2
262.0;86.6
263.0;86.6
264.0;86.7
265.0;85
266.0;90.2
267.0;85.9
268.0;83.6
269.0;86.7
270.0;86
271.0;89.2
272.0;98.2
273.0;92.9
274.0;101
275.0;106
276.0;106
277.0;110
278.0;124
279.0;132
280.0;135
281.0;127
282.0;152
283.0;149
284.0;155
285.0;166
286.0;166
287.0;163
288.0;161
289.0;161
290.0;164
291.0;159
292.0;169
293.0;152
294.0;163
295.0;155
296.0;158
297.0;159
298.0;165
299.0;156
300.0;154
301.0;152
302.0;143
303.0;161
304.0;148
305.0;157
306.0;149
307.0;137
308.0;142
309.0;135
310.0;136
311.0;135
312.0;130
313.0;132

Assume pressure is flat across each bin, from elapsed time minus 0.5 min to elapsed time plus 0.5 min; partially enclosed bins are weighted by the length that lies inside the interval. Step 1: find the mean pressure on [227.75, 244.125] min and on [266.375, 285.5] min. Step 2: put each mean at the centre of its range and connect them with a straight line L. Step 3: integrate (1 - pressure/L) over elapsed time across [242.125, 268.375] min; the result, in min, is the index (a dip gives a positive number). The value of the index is 2.4 min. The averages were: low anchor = 162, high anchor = 115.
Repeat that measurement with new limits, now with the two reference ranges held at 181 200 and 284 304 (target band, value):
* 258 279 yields 9.1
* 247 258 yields 1.8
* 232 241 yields 0.9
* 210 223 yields -1.5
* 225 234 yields 1.1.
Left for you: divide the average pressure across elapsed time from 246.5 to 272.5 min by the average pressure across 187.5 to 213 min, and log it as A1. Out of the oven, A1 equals 0.50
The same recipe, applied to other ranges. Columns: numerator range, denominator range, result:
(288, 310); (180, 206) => 0.72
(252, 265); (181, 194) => 0.57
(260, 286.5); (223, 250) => 0.67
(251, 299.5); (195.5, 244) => 0.63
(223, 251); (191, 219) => 0.71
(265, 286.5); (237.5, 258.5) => 0.75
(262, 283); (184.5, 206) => 0.48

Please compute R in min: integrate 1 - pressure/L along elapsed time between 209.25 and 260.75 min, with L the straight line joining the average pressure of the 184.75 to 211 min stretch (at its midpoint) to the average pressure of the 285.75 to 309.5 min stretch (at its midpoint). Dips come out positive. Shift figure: 7.8 min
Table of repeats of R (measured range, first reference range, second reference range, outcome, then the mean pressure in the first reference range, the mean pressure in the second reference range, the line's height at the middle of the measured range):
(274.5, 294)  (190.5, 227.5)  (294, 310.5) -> 2.1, 216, 151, 163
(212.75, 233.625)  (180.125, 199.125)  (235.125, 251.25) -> -0.3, 196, 167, 178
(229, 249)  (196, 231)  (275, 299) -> 2.7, 216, 149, 193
